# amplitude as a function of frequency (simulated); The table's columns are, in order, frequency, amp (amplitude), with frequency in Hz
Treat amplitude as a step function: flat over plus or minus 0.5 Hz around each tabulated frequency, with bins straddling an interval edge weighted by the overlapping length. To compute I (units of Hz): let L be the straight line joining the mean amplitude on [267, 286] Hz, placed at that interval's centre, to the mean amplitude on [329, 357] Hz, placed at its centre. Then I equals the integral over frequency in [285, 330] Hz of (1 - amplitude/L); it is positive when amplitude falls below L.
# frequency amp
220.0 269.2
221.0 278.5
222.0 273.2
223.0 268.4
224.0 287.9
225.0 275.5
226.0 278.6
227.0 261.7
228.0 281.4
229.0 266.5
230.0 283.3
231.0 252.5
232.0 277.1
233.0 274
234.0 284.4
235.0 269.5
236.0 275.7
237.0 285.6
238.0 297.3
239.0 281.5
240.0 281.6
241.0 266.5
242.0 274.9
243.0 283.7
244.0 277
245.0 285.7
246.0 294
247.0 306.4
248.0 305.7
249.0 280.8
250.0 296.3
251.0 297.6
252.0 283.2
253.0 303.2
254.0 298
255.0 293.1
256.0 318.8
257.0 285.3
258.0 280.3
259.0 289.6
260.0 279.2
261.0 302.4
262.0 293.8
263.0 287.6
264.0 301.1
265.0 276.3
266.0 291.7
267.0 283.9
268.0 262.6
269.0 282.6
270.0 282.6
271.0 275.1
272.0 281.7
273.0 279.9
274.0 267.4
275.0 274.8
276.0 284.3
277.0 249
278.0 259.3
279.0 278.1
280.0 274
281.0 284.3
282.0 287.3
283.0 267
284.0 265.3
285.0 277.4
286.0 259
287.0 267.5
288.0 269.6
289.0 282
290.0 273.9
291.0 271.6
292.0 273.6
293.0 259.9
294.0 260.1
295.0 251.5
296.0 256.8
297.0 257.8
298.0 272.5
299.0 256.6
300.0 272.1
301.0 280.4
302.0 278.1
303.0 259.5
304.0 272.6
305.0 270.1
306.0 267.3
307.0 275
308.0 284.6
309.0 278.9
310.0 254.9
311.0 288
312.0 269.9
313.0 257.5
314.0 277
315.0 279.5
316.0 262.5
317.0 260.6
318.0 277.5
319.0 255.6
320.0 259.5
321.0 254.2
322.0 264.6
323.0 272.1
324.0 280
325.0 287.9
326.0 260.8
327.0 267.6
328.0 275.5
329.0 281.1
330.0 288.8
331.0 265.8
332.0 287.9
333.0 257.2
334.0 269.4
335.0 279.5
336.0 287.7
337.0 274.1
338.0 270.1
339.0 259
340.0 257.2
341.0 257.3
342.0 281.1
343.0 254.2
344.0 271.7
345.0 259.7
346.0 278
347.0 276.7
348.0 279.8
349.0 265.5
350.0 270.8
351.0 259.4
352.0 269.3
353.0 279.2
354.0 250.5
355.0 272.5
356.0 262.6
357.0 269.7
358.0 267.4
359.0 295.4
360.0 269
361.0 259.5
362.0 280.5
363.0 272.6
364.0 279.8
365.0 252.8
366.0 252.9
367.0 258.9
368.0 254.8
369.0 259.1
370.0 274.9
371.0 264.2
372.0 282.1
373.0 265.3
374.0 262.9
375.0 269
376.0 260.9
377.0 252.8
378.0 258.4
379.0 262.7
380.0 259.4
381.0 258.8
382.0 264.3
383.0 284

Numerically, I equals 0.5 Hz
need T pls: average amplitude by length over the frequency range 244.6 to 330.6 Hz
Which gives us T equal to 277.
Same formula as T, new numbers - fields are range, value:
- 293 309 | 268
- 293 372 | 269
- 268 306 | 271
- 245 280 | 286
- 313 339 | 271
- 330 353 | 270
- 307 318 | 272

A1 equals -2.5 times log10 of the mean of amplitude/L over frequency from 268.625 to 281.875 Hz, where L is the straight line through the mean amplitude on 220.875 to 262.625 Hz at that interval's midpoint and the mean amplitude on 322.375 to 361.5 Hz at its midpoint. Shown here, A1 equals 0.02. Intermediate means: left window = 284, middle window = 275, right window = 271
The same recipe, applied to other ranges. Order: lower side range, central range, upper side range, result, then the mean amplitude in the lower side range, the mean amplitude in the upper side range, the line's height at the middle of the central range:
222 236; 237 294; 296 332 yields -0.04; 274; 271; 272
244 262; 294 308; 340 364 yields 0.06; 294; 270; 282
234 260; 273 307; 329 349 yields 0.04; 288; 271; 280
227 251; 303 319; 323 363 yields 0.01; 282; 271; 274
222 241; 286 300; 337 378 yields 0.02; 276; 267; 272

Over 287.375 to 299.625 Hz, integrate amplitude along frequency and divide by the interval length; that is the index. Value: 266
